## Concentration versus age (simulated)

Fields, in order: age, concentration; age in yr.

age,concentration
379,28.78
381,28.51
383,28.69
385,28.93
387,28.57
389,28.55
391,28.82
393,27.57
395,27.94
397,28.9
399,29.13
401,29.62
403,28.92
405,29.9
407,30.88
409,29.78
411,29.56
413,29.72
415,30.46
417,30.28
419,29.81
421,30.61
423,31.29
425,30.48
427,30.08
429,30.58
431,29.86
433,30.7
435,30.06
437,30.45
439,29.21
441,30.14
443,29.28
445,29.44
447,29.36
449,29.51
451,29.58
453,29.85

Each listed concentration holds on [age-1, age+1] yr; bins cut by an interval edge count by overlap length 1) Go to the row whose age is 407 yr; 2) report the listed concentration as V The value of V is 30.88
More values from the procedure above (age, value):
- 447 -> 29.36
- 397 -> 28.9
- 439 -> 29.21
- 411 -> 29.56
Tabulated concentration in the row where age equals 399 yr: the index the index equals 29.13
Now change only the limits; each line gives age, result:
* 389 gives 28.55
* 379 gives 28.78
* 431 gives 29.86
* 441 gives 30.14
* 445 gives 29.44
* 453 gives 29.85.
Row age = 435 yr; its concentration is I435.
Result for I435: 30.06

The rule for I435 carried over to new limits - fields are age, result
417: 30.28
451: 29.58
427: 30.08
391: 28.82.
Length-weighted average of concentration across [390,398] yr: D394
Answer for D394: 28.3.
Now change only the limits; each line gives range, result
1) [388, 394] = 28.3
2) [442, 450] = 29.4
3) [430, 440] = 30.1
